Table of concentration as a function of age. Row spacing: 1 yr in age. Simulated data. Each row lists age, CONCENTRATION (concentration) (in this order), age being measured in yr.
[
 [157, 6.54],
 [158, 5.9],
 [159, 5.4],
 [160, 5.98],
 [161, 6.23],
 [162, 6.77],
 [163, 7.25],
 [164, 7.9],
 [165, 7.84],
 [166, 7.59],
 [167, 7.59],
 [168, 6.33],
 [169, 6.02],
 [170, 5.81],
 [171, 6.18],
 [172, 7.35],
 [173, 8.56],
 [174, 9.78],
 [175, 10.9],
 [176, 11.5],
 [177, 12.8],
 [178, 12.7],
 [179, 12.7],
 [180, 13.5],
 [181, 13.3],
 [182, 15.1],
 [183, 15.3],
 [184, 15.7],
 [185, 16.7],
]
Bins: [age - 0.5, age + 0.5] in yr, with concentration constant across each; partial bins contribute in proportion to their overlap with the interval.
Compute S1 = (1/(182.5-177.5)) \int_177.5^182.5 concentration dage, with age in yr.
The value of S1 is 13.5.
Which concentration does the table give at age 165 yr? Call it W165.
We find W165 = 7.84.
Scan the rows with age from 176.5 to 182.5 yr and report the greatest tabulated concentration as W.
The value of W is 15.1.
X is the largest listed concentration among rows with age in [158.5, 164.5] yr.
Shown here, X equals 7.9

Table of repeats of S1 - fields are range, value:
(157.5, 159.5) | 5.65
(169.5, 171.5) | 5.99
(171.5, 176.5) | 9.62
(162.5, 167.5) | 7.63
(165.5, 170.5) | 6.67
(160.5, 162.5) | 6.5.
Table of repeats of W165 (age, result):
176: 11.5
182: 15.1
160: 5.98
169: 6.02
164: 7.9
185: 16.7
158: 5.9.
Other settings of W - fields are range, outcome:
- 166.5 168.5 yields 7.59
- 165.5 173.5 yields 8.56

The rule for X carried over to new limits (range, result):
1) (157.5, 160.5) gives 5.98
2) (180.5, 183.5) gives 15.3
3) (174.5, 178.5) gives 12.8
